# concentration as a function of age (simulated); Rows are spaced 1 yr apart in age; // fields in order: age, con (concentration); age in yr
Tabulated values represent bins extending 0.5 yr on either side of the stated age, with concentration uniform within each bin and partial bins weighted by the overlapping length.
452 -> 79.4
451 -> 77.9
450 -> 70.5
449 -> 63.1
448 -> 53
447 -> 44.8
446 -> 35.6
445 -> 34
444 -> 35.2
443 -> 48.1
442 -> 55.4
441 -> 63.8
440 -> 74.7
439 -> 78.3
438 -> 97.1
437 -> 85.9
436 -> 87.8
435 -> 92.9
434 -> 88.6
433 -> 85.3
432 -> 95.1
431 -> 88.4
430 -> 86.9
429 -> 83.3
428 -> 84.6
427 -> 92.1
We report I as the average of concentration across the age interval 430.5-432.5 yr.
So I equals 91.8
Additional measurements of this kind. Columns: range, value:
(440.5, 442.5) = 59.6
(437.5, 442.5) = 73.9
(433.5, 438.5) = 90.5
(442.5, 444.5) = 41.7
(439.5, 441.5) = 69.2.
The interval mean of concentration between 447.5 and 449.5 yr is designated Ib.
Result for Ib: 58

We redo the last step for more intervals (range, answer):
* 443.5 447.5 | 37.4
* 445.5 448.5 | 44.5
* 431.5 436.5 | 89.9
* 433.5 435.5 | 90.8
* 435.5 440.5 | 84.8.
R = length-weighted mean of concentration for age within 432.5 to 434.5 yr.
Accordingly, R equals 86.9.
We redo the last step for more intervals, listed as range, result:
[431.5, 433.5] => 90.2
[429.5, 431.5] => 87.7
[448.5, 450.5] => 66.8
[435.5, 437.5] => 86.8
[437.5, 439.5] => 87.7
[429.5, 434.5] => 88.9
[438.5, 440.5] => 76.5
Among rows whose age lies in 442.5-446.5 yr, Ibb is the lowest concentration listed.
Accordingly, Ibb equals 34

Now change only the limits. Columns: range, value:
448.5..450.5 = 63.1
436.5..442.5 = 55.4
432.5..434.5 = 85.3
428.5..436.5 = 83.3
